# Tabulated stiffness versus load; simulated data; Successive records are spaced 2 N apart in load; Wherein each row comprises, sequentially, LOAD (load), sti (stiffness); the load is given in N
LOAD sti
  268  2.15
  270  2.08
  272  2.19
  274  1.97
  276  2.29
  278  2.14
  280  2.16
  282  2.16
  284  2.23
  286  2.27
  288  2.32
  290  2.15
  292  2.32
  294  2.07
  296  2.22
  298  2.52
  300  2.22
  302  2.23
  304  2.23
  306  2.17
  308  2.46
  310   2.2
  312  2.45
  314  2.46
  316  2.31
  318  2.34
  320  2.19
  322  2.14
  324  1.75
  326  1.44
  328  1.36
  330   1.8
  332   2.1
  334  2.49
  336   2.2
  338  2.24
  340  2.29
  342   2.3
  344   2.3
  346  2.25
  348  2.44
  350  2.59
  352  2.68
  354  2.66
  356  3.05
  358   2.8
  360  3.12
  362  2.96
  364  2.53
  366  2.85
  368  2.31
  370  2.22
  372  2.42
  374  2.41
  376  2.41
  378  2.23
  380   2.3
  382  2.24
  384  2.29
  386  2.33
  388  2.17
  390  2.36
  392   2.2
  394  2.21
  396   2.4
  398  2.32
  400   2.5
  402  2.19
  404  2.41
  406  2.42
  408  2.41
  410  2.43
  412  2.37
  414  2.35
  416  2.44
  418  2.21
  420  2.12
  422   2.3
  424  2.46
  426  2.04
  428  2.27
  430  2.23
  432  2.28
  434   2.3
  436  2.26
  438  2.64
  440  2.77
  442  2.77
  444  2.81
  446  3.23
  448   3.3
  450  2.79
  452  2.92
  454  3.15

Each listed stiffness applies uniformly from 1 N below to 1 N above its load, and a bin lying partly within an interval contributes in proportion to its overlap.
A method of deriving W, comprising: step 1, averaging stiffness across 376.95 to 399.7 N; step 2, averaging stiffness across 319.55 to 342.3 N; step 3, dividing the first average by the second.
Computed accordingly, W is 1.14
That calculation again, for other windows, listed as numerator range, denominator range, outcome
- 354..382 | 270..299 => 1.17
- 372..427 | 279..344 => 1.06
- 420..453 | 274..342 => 1.18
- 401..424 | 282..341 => 1.07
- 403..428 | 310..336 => 1.12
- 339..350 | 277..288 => 1.06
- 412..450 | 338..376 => 0.98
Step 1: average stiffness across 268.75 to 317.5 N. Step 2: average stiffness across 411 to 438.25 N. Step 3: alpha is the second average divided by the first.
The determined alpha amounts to 1.02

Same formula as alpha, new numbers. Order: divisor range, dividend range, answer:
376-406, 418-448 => 1.08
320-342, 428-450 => 1.32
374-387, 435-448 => 1.21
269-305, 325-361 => 1.06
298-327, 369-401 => 1.05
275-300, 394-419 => 1.06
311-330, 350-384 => 1.26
